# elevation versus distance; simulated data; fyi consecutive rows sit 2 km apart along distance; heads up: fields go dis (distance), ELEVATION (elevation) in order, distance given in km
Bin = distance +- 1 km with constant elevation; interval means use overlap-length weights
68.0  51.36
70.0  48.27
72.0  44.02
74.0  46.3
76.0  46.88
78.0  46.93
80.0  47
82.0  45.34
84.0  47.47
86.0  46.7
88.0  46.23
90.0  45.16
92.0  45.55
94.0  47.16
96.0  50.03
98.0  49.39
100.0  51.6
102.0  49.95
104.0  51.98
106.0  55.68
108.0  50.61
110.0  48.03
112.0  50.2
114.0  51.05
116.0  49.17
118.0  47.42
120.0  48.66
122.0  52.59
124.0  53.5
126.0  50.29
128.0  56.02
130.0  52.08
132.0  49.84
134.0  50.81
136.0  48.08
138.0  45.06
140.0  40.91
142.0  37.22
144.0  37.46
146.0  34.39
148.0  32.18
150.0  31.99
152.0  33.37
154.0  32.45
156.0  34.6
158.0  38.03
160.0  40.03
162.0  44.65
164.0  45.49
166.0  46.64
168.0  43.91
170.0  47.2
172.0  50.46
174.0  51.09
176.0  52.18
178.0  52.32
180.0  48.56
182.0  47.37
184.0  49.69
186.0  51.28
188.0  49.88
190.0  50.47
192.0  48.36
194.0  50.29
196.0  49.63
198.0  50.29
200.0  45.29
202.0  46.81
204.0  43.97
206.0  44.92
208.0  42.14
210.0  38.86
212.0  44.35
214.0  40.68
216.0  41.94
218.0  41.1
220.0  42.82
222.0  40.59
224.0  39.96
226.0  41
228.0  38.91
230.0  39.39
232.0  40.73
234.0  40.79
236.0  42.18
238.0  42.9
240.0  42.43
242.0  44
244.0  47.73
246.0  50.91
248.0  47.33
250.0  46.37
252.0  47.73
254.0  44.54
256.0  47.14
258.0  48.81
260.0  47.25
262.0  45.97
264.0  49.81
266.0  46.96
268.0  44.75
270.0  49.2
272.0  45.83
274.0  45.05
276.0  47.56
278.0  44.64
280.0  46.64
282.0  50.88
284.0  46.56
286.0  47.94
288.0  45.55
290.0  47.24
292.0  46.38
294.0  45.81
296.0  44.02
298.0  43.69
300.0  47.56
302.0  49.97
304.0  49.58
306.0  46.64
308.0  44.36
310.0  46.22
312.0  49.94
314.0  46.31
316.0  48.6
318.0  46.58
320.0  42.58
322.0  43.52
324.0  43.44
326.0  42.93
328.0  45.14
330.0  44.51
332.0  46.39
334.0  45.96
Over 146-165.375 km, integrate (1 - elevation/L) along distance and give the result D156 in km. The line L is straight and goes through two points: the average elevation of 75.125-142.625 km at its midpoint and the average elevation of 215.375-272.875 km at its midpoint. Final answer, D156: 4.2 km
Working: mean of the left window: 48.7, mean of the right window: 44.5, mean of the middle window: 37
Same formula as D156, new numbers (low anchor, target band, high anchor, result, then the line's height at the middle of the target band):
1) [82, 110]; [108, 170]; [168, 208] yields 5.62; 48.8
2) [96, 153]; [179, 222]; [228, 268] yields -0.13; 45.9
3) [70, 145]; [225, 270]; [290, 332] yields 1.58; 46.6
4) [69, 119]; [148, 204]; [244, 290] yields 2.81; 47.8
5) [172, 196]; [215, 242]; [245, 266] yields 4.05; 48.5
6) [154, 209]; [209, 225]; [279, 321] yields 1.85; 46.7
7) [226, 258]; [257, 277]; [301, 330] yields -1.00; 44.9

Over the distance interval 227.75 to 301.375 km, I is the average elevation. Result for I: 45.8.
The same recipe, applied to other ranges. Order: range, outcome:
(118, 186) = 45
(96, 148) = 48.2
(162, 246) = 45.4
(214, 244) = 41.5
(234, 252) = 45.3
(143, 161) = 34.9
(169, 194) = 49.9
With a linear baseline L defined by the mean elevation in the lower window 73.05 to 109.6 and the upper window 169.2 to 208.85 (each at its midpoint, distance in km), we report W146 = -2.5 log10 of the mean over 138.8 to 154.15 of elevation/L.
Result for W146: 0.35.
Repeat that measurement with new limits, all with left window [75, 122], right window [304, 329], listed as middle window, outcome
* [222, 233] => 0.17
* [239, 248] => 0.01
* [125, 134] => -0.08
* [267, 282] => -0.01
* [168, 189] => -0.05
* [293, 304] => -0.01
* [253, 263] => -0.01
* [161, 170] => 0.06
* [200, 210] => 0.08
